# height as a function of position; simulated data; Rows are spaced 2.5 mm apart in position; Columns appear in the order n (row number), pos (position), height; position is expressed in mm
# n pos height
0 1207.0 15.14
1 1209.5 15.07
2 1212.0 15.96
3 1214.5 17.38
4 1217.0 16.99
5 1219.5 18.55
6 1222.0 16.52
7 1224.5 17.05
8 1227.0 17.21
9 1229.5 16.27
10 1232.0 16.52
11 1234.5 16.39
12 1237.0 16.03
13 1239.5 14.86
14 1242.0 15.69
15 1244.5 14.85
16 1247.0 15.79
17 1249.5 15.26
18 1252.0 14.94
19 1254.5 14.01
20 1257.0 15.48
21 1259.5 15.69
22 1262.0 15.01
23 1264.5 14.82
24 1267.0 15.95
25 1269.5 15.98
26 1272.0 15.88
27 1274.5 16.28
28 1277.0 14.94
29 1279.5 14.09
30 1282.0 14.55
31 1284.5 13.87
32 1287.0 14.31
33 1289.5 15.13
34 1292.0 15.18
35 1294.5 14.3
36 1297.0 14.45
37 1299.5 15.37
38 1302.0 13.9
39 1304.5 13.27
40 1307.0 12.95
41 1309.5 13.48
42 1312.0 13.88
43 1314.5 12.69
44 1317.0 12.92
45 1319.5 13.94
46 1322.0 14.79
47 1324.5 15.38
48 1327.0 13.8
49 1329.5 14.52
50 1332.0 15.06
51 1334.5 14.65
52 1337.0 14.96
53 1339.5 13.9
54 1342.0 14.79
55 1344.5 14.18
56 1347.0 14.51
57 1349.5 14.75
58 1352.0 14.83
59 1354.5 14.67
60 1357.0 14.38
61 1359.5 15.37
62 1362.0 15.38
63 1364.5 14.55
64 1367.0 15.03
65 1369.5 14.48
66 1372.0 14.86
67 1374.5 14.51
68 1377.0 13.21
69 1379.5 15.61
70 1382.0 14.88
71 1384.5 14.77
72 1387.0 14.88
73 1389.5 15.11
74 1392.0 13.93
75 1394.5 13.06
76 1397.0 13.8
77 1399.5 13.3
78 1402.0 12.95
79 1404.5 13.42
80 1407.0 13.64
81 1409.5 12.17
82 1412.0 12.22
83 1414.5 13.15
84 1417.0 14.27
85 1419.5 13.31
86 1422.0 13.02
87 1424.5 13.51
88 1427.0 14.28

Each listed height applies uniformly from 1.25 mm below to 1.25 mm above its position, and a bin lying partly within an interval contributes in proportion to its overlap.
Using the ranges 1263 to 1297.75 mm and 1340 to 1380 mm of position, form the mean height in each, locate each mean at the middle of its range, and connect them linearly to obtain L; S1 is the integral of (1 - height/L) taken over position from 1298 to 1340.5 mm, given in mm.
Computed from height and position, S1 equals 2.12 mm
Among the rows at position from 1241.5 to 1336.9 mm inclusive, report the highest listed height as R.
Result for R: 16.28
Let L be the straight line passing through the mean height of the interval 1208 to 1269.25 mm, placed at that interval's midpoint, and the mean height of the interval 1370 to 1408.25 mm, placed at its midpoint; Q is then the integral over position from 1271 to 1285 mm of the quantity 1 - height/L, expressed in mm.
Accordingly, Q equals 0.4 mm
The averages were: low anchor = 15.9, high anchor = 14.1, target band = 15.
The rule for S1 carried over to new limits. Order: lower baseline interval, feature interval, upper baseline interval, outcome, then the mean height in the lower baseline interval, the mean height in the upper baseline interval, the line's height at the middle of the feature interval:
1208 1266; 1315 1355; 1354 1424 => 0.7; 15.9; 14.1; 14.7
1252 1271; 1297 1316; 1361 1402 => 1.6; 15.3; 14.4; 14.9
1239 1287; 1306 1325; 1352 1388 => 1.6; 15.1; 14.8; 15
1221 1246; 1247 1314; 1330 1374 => 3.7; 16.1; 14.7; 15.6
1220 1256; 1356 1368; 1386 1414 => -0.8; 15.9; 13.5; 14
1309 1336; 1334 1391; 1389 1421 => -3.9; 14.1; 13.4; 13.8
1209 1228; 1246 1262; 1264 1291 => 0.6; 16.9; 15.1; 15.8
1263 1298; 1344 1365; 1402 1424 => -1.2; 15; 13.2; 14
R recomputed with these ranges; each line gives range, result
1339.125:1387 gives 15.61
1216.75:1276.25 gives 18.55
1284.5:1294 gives 15.18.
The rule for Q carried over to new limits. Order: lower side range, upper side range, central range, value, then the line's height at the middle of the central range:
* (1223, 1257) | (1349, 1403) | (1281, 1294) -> 0.6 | 15.3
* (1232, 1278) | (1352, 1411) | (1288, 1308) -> 1.0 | 15.1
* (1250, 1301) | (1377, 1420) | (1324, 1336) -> -0.1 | 14.5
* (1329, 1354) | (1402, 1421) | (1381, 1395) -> -0.9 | 13.6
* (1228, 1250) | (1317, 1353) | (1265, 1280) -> -0.2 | 15.3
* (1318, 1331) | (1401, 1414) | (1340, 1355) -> -0.6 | 14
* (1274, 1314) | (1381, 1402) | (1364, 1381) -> -0.5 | 14.2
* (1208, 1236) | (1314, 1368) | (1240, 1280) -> 1.7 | 16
